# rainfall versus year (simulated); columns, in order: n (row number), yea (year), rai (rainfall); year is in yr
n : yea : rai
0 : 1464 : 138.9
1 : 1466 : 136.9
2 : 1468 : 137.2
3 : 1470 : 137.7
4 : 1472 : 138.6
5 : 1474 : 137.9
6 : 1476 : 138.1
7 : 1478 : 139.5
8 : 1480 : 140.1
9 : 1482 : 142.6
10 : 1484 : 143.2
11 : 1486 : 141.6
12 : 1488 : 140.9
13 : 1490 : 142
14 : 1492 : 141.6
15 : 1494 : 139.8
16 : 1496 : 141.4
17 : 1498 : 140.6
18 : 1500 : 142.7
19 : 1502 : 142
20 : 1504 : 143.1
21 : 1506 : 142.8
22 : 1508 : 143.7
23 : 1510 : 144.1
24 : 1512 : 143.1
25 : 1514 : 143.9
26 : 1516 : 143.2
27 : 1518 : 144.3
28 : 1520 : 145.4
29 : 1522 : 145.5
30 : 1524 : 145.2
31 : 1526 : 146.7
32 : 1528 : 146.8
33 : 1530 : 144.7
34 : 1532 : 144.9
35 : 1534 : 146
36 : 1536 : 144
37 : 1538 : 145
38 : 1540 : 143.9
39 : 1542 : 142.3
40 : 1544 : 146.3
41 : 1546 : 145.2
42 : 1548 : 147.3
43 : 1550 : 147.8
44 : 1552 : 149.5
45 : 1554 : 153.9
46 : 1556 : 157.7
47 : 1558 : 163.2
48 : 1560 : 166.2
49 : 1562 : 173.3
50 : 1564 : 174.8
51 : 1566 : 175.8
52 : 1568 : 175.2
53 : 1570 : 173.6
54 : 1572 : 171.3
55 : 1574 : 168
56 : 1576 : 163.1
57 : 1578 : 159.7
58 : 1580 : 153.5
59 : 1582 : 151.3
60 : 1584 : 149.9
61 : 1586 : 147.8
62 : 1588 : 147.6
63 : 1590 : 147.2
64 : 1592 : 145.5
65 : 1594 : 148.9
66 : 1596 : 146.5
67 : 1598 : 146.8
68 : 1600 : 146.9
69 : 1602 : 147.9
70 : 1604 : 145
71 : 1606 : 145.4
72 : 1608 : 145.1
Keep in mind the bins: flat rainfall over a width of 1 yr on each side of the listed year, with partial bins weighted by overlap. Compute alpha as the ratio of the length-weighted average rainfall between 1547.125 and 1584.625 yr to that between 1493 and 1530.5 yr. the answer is 1.13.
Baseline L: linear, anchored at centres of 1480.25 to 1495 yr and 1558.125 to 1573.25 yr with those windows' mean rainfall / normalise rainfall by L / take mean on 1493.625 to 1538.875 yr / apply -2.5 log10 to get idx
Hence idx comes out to 0.06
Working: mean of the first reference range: 142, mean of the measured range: 144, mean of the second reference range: 172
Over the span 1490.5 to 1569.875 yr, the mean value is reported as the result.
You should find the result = 149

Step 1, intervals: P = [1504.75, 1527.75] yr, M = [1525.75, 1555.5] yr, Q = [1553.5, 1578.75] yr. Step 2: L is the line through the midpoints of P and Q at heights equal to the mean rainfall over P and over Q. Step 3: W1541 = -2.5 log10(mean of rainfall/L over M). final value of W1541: 0.07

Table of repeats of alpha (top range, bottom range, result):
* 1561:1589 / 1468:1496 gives 1.16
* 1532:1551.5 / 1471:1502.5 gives 1.03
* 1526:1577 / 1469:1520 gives 1.10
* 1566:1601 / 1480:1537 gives 1.09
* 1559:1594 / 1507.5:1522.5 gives 1.12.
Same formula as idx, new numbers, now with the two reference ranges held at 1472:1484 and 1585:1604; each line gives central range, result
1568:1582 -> -0.13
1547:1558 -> -0.06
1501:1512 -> -0.01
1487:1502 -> 0.00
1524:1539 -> -0.02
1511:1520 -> -0.01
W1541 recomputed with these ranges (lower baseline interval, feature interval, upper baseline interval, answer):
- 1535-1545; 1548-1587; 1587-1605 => -0.113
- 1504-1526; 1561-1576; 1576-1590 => -0.148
